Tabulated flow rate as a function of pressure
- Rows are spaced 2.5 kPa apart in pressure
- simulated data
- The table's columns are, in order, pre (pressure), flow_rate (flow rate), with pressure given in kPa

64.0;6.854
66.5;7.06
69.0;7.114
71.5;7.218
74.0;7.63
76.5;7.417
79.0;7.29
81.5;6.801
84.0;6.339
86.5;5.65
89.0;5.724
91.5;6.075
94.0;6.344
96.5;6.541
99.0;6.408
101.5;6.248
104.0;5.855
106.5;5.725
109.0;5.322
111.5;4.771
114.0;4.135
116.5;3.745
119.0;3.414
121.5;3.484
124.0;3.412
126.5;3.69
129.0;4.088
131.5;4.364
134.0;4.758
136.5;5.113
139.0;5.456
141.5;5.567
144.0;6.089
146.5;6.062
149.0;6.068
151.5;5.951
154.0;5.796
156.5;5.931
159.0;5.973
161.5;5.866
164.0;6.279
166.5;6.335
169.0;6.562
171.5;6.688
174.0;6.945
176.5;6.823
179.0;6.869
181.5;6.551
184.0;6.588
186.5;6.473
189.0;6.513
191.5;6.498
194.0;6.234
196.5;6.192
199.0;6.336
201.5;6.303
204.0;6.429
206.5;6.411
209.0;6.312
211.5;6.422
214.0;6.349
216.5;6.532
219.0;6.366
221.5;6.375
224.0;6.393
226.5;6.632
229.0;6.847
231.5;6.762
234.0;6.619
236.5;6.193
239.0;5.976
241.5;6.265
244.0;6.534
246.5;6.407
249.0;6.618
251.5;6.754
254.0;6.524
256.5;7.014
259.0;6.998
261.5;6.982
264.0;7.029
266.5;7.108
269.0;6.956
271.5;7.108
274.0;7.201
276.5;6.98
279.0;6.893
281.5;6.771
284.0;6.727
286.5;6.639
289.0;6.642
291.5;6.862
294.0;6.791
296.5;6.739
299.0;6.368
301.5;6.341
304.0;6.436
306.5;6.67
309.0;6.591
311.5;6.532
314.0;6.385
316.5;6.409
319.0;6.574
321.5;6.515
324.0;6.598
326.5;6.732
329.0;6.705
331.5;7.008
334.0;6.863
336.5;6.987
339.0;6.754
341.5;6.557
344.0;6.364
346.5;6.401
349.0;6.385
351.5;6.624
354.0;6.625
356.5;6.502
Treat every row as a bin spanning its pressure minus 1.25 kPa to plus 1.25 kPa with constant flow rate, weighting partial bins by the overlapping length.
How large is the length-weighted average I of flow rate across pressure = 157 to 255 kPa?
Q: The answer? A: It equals 6.45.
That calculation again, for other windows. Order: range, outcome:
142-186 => 6.31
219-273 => 6.67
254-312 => 6.8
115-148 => 4.57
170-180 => 6.82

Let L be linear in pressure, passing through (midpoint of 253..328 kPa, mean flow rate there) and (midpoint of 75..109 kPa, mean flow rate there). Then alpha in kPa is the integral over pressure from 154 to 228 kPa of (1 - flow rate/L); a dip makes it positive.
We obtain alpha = 1.3 kPa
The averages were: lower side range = 6.31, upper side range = 6.74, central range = 6.41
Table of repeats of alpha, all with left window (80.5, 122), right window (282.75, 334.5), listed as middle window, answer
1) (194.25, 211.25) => -0.8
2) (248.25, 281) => -2.9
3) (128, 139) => 1.9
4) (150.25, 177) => -2.1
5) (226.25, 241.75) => -0.7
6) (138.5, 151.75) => -0.4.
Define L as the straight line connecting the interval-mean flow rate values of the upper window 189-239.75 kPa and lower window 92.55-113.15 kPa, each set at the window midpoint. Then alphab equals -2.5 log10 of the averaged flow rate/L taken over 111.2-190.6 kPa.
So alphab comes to 0.112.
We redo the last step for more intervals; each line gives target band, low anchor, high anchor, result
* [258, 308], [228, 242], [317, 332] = -0.04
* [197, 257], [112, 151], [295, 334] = -0.14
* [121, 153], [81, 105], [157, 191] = 0.27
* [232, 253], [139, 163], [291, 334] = -0.02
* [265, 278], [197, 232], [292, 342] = -0.08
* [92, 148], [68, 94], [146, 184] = 0.28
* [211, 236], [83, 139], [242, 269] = -0.02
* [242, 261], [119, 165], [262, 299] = -0.03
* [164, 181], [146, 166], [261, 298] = -0.09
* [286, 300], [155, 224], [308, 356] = -0.02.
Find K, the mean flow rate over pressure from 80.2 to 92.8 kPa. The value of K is 6.12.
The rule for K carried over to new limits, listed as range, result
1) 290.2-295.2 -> 6.83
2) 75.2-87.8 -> 6.7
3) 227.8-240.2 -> 6.48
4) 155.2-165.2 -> 6.01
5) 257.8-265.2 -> 7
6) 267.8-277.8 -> 7.06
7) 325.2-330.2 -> 6.72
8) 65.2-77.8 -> 7.29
